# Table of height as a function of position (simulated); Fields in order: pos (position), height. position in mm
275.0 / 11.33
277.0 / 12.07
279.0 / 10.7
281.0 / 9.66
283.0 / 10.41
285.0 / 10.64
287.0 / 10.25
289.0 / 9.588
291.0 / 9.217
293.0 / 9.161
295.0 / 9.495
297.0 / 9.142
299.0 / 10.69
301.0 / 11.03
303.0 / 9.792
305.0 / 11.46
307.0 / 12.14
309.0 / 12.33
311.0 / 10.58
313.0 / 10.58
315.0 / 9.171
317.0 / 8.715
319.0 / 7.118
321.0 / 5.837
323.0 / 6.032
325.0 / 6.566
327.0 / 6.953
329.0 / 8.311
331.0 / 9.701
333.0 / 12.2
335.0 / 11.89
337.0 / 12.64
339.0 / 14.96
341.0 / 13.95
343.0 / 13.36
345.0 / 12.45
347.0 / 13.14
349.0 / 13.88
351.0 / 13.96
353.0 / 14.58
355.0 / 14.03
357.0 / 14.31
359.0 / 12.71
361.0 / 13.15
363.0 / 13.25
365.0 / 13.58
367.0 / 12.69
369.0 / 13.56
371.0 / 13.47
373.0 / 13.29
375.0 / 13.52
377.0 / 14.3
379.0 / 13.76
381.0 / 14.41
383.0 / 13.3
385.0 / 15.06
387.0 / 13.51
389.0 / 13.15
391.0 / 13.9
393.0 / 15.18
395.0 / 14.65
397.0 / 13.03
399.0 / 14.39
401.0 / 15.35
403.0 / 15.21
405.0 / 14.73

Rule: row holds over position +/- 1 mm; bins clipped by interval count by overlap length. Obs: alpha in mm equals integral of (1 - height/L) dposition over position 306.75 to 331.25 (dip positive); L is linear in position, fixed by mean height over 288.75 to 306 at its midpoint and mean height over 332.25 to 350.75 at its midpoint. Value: 6.00 mm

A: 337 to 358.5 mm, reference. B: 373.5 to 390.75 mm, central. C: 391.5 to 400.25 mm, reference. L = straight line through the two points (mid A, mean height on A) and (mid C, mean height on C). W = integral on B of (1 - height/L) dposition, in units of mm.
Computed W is 0.4 mm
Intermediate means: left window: 13.8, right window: 14.3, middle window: 13.9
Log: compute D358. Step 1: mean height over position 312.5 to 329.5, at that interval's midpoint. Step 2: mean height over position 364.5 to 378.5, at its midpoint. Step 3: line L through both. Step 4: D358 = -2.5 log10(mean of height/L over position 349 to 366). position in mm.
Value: -0.16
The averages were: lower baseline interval 7.6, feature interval 13.7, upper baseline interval 13.5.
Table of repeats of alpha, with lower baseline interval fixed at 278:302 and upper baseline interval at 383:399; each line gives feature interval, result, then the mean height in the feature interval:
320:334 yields 4.35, 7.94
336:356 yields -2.38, 13.7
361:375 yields -0.20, 13.3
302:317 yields 0.07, 10.7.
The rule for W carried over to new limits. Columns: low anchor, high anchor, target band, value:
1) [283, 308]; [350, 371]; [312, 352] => 5.4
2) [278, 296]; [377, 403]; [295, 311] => -0.4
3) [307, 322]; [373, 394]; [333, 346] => -2.5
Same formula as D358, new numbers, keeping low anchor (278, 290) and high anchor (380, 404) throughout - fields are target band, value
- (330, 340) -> -0.013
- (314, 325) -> 0.495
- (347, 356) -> -0.103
